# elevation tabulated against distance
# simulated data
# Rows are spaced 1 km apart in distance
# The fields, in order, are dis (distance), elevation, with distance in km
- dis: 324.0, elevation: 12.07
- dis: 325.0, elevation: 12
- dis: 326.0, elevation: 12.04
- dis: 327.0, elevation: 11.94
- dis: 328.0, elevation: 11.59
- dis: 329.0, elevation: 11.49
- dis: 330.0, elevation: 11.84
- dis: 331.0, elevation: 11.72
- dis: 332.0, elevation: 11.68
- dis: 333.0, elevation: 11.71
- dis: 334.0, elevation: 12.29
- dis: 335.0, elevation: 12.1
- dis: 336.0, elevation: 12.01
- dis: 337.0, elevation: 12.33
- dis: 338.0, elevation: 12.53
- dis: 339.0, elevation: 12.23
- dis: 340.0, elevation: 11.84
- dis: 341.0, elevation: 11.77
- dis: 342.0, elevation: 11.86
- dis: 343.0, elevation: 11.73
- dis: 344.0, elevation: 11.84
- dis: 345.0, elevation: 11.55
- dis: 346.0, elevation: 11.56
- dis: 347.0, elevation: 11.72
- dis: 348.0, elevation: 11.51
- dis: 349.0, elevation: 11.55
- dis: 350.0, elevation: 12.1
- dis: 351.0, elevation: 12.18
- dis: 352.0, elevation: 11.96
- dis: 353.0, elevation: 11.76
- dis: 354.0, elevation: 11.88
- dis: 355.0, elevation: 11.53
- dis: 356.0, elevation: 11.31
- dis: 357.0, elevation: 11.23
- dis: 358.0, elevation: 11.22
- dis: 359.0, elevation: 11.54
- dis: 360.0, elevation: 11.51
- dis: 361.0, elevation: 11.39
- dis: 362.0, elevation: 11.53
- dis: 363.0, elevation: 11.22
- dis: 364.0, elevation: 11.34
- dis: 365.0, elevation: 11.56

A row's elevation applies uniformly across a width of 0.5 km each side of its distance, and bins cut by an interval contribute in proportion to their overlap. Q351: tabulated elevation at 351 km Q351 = 12.18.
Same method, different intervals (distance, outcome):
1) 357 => 11.23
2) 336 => 12.01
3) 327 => 11.94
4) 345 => 11.55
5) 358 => 11.22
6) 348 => 11.51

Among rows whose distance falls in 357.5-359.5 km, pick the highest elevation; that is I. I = 11.54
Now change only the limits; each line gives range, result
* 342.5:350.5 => 12.1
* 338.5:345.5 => 12.23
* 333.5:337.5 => 12.33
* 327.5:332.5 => 11.84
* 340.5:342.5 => 11.86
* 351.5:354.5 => 11.96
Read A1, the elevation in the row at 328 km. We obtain 11.59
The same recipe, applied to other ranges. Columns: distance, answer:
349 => 11.55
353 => 11.76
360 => 11.51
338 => 12.53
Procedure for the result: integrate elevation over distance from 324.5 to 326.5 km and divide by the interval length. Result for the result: 12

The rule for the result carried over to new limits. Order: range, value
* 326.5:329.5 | 11.7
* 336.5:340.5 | 12.2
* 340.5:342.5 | 11.8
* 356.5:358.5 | 11.2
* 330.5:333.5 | 11.7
